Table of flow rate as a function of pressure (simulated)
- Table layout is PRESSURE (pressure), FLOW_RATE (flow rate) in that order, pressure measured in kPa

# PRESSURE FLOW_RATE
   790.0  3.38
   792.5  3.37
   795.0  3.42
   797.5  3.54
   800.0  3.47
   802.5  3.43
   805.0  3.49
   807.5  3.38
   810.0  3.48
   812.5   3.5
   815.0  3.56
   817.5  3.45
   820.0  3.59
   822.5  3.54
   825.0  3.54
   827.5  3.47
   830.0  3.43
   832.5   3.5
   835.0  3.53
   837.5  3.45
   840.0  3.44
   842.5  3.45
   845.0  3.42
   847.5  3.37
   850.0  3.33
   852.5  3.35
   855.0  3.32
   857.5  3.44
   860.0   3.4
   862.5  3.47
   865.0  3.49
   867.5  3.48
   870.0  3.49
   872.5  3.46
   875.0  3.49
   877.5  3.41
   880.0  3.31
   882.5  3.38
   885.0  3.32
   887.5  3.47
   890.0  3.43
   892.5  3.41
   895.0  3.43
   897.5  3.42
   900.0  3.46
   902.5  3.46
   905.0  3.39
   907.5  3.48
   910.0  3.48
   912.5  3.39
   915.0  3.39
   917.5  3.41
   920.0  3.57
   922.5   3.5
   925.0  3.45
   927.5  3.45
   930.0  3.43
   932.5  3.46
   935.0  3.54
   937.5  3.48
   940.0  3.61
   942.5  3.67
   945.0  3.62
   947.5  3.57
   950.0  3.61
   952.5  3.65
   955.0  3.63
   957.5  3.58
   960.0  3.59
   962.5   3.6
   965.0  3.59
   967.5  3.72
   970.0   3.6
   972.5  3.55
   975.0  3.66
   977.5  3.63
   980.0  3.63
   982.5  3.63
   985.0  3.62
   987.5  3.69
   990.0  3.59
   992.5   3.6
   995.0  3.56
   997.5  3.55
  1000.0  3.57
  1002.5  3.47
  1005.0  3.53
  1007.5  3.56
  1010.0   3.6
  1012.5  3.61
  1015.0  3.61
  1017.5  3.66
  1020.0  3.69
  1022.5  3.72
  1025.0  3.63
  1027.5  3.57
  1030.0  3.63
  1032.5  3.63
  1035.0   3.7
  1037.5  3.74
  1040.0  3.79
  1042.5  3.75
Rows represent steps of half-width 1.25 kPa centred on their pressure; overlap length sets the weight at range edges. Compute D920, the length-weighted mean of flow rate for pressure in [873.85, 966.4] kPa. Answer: 3.49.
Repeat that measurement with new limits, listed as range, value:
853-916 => 3.43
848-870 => 3.41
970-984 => 3.62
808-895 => 3.45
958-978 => 3.62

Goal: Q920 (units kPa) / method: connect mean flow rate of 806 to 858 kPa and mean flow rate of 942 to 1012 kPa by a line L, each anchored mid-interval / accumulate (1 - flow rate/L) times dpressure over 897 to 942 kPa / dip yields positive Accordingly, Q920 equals 0.9 kPa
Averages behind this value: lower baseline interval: 3.45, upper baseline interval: 3.6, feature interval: 3.47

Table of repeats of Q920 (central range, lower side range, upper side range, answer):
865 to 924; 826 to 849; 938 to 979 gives 1.52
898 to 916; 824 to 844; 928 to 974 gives 0.54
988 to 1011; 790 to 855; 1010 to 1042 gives 0.47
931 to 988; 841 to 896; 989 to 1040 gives -1.03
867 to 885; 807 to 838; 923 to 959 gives 0.52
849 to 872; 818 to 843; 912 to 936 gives 0.41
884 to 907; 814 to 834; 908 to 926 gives 0.30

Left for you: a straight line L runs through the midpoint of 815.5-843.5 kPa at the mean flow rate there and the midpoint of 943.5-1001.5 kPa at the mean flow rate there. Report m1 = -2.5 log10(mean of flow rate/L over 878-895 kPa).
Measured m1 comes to 0.05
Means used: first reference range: 3.49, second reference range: 3.61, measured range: 3.39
